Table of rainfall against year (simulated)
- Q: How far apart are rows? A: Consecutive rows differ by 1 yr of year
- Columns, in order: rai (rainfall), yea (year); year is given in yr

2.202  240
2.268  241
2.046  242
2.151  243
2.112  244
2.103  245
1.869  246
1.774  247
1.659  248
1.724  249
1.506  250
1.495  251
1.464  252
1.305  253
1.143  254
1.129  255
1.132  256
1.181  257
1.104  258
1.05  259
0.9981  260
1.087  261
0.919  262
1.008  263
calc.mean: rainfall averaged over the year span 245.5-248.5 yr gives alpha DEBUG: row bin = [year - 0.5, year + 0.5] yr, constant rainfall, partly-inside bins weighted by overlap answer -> 1.77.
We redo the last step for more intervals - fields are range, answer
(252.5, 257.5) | 1.18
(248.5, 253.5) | 1.5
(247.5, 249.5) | 1.69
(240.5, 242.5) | 2.16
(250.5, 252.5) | 1.48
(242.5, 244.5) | 2.13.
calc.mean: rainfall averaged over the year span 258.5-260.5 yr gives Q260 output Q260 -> 1.02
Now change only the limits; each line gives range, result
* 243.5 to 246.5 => 2.03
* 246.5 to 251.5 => 1.63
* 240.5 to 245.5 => 2.14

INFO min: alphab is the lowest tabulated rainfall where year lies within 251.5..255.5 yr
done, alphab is 1.129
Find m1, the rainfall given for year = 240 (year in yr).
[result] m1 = 2.202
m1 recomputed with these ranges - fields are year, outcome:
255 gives 1.129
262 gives 0.919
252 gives 1.464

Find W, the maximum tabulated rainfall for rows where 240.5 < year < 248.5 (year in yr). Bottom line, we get 2.268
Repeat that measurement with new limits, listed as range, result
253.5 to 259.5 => 1.181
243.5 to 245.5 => 2.112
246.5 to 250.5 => 1.774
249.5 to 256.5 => 1.506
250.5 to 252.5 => 1.495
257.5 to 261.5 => 1.104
